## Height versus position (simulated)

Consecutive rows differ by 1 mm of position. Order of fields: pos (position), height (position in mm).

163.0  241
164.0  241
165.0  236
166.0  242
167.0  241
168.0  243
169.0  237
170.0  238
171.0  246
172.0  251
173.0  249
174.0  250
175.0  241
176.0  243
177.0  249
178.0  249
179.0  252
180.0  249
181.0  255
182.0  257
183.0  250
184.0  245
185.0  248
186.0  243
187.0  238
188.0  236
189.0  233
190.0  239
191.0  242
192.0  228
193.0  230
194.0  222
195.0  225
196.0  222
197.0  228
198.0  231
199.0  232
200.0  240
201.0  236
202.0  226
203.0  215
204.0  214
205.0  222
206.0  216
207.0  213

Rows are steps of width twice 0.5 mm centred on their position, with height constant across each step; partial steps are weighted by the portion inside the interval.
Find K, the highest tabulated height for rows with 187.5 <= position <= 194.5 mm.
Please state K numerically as 242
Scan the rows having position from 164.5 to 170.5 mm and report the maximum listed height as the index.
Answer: 243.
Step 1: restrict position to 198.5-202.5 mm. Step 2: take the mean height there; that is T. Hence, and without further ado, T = 234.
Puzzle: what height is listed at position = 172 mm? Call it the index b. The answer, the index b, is 251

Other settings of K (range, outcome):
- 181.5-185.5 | 257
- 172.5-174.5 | 250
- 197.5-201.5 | 240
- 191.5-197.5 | 230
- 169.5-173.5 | 251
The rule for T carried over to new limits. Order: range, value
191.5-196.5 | 225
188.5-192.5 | 236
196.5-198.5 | 230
